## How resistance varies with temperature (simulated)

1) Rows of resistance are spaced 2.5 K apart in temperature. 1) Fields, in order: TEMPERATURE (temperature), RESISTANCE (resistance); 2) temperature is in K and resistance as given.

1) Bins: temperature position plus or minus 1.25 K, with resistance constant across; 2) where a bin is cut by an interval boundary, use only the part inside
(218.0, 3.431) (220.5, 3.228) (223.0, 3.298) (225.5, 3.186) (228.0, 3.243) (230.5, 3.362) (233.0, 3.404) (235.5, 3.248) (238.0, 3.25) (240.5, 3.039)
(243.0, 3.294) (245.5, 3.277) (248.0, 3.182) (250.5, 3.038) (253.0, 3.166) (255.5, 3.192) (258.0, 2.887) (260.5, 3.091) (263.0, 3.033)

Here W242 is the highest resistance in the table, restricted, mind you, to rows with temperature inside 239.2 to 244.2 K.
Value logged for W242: 3.294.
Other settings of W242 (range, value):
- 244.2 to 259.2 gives 3.277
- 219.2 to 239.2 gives 3.404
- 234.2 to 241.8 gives 3.25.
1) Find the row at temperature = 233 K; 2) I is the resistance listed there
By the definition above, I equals 3.404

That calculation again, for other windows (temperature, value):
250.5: 3.038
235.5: 3.248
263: 3.033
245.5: 3.277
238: 3.25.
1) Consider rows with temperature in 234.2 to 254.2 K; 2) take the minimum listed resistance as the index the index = 3.038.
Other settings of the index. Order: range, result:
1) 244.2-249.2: 3.182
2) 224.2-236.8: 3.186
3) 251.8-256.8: 3.166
